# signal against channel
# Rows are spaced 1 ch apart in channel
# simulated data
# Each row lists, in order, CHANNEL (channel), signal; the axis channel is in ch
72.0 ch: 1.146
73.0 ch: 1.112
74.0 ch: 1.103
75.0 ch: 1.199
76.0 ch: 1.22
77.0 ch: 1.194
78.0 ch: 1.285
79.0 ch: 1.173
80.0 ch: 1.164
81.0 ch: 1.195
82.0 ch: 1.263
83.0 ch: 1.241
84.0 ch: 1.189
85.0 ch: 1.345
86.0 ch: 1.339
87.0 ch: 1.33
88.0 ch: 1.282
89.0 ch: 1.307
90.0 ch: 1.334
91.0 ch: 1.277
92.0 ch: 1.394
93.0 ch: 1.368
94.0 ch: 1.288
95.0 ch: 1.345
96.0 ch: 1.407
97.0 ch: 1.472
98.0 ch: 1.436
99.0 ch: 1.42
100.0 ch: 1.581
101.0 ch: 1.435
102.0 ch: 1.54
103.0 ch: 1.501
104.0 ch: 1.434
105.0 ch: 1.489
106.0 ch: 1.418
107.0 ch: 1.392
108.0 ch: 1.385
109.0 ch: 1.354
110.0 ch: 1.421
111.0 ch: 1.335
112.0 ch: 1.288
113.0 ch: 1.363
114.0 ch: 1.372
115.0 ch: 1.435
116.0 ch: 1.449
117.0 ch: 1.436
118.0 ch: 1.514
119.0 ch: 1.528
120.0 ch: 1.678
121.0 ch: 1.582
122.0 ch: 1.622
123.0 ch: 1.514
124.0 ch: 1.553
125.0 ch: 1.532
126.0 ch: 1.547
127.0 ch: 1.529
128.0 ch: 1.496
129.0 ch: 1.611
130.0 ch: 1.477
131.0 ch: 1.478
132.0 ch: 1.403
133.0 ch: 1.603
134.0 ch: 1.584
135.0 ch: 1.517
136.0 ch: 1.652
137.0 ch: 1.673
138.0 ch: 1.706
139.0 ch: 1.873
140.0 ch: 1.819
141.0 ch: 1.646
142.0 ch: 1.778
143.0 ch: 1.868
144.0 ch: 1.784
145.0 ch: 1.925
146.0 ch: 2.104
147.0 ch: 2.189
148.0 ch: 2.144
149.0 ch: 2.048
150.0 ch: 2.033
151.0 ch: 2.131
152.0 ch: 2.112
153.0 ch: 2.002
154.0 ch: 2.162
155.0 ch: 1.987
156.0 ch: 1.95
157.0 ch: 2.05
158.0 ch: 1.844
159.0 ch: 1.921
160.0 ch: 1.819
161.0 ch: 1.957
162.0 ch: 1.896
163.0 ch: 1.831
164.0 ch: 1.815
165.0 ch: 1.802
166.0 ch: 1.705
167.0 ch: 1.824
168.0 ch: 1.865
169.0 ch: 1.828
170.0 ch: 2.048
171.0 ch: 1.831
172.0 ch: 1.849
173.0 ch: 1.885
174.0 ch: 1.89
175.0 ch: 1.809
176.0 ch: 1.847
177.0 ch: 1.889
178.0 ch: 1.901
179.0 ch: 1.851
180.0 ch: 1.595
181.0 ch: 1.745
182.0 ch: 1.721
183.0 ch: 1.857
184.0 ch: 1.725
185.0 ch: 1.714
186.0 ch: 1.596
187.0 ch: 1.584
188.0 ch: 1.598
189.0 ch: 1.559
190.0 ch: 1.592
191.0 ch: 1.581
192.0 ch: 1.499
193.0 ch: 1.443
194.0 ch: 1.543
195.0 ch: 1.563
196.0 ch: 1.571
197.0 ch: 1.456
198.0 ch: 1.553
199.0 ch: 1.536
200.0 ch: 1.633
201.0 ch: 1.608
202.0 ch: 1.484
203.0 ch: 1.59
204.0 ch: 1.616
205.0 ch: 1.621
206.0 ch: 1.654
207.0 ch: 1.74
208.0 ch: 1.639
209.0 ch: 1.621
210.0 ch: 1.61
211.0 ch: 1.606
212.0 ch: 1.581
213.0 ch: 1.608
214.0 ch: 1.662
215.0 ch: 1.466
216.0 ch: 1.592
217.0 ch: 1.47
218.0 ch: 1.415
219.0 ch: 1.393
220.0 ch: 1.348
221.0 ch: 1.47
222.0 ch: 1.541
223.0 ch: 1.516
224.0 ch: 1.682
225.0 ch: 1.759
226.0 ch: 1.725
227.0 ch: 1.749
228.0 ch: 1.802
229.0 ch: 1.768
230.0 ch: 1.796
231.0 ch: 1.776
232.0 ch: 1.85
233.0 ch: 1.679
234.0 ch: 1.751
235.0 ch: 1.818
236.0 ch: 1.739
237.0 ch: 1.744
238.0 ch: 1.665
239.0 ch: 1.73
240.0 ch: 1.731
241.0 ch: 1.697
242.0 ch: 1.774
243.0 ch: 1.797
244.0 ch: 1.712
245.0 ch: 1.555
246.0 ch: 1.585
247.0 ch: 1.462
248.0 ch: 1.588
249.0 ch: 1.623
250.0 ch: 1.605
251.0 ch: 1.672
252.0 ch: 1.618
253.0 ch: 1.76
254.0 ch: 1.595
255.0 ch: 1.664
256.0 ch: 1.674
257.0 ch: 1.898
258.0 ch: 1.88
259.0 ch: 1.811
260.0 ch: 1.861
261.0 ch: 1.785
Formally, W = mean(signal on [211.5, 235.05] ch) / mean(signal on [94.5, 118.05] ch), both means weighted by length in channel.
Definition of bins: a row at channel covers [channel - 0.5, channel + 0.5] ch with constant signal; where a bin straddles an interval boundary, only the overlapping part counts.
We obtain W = 1.1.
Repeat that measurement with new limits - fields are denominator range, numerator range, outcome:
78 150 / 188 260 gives 1.08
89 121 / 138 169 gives 1.35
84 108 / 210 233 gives 1.16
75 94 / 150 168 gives 1.52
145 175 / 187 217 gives 0.81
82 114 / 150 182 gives 1.37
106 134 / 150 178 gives 1.29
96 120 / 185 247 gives 1.13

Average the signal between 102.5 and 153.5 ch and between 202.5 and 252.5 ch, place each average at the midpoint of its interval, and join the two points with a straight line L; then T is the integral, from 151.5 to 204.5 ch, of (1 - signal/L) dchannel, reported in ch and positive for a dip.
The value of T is -3.8 ch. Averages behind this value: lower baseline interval 1.63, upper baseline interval 1.64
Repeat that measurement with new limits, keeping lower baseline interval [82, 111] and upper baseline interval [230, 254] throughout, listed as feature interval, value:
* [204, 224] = 0.9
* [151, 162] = -3.5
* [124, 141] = -1.6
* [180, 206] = -0.2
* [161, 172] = -2.3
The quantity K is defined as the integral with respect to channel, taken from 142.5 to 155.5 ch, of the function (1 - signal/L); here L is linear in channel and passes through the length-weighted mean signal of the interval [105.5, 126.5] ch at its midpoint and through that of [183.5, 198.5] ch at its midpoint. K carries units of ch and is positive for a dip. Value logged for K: -4.5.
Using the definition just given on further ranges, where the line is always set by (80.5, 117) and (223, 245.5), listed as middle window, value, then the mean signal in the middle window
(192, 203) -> 0.7 ch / 1.54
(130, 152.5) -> -4.9 ch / 1.81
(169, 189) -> -2.4 ch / 1.78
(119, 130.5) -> -0.9 ch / 1.56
